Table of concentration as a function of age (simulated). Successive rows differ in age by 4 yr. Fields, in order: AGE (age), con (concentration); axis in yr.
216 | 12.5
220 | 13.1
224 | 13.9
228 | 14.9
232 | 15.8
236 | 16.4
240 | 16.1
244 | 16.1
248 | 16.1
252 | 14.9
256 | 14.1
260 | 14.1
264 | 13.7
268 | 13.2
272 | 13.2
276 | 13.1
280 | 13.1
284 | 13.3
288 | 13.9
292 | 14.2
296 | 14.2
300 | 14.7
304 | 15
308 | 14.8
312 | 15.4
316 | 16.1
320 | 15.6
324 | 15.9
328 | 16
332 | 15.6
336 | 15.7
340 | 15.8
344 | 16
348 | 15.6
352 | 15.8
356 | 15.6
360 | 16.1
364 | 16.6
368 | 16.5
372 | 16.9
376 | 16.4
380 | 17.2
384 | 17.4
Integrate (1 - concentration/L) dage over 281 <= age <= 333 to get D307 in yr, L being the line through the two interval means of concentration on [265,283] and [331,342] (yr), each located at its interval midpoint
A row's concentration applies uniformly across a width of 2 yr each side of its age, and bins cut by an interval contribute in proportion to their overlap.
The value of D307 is -1.4 yr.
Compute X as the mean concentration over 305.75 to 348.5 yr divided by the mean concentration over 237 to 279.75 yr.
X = 1.09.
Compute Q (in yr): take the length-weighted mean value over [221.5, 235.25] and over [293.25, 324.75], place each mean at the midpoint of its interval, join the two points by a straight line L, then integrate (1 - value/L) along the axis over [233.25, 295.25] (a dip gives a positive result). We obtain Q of 2.7 yr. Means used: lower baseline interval 14.9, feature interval 14.4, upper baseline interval 15.2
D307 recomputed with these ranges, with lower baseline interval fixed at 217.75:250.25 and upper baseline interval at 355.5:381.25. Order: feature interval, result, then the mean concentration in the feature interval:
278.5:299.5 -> 2.6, 13.8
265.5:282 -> 2.6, 13.2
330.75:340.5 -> 0.3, 15.7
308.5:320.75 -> 0.3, 15.6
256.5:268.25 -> 1.3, 13.8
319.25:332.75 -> 0.3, 15.8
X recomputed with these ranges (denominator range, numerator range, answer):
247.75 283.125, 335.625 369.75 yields 1.16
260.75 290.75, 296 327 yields 1.14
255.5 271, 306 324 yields 1.13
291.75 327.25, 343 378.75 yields 1.07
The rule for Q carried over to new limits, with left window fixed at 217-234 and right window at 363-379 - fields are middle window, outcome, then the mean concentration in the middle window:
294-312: 0.9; 14.8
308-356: 0.9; 15.7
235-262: -1.3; 15.4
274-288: 1.8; 13.3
